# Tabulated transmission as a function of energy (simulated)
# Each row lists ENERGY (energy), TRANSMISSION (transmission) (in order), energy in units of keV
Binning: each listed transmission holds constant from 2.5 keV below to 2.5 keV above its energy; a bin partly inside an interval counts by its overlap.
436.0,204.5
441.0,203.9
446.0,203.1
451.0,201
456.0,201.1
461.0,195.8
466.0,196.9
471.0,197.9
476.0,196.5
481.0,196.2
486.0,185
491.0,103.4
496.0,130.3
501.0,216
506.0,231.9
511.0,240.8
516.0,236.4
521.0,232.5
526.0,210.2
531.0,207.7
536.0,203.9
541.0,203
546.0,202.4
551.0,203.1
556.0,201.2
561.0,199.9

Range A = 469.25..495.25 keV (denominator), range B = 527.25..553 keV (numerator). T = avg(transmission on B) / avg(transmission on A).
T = 1.19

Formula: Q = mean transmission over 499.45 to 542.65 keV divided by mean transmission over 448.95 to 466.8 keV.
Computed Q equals 1.1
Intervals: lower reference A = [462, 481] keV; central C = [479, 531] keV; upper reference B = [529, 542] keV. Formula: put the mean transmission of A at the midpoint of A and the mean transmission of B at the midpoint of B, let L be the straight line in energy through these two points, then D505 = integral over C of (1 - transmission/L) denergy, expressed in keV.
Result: 0.7 keV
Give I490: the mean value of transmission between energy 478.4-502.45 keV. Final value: 164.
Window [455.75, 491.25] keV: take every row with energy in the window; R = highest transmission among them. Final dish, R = 201.1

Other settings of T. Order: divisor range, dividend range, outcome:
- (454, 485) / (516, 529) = 1.14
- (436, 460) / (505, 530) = 1.13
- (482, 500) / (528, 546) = 1.36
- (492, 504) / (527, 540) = 1.23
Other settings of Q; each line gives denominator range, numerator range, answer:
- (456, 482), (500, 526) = 1.17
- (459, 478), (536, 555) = 1.03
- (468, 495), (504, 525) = 1.35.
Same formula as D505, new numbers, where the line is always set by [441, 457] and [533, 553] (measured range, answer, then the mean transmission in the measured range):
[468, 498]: 4.9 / 169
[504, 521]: -2.8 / 236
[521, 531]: -0.6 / 215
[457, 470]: 0.3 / 197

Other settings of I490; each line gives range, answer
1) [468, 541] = 199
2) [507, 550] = 217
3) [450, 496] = 182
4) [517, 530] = 222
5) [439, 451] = 203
